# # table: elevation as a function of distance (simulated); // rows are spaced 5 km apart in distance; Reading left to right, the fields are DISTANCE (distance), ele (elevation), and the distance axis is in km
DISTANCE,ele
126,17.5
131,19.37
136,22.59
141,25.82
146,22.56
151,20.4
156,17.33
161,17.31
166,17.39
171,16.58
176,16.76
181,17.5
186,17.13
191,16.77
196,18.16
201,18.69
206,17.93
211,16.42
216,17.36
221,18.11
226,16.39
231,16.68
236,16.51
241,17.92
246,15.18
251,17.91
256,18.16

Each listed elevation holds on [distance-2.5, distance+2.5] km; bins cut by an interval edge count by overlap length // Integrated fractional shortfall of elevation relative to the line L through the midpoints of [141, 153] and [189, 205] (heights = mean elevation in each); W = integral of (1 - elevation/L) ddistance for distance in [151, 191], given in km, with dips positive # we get 5.7 km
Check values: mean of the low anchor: 22.4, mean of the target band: 17.3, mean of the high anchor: 17.9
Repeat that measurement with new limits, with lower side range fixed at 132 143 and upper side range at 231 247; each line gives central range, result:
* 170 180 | 2.0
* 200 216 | 1.0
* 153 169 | 3.3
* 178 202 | 2.9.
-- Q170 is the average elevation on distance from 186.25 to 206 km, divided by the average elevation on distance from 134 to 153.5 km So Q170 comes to 0.8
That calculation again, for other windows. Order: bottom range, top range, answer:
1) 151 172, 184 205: 1.01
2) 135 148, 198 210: 0.76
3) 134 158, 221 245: 0.77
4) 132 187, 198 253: 0.89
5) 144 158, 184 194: 0.85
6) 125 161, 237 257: 0.83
